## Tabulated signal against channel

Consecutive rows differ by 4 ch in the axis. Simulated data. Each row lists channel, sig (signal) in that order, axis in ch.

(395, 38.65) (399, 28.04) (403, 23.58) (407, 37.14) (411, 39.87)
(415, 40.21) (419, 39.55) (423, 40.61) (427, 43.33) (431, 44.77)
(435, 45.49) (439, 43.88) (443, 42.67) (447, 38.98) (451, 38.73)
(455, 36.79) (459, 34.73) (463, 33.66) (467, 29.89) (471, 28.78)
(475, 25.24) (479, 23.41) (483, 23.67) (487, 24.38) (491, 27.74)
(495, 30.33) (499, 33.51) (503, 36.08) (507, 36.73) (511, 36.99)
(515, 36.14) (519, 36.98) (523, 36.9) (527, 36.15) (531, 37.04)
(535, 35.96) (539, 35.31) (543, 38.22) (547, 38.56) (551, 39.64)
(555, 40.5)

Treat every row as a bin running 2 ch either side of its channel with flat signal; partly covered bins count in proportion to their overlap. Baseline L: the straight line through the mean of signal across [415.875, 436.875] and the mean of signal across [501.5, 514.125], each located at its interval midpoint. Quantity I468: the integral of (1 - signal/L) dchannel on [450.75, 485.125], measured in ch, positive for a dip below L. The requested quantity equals 8.3 ch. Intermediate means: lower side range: 42.6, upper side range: 36.6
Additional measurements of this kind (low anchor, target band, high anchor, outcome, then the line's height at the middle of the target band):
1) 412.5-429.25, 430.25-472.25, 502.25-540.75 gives 1.8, 39.6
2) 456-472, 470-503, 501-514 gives 6.6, 34.5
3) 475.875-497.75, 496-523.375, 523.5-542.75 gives -4.2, 31.2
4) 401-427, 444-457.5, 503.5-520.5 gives -0.5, 37.1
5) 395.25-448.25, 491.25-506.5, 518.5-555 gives 2.0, 37.9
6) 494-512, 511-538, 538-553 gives 0.0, 36.5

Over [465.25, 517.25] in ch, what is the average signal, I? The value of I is 30.3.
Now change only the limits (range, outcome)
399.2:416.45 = 34.3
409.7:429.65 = 40.9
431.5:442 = 44.5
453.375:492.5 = 28.8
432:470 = 38.2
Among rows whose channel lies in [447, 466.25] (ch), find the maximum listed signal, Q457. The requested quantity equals 38.98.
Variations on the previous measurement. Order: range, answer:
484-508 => 36.73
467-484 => 29.89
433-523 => 45.49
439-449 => 43.88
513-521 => 36.98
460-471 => 33.66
